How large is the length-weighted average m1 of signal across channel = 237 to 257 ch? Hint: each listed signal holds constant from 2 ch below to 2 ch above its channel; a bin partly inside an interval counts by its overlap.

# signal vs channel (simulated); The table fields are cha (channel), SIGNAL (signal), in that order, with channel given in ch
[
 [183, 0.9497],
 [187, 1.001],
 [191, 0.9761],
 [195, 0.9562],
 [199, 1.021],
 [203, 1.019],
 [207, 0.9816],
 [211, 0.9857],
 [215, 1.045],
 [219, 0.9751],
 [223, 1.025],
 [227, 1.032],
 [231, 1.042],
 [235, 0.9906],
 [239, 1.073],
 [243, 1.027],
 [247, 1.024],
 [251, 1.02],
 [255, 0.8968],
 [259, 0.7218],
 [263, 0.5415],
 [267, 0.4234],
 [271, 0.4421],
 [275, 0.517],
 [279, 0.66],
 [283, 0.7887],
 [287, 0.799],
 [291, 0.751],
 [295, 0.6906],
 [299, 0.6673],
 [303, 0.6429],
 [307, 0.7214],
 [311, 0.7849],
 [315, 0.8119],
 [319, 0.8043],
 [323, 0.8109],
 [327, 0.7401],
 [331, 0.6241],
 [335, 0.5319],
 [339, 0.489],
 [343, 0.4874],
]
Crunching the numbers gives 1.01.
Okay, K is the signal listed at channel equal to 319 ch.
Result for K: 0.8043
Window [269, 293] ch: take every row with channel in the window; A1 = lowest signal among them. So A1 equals 0.4421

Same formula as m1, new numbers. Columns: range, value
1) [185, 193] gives 0.989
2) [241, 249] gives 1.03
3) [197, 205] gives 1.02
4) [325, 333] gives 0.682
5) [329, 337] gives 0.578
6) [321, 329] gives 0.775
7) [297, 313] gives 0.704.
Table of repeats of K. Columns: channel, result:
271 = 0.4421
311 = 0.7849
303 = 0.6429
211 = 0.9857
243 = 1.027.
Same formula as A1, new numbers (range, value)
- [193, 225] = 0.9562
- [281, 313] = 0.6429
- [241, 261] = 0.7218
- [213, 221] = 0.9751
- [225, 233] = 1.032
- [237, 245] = 1.027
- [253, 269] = 0.4234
